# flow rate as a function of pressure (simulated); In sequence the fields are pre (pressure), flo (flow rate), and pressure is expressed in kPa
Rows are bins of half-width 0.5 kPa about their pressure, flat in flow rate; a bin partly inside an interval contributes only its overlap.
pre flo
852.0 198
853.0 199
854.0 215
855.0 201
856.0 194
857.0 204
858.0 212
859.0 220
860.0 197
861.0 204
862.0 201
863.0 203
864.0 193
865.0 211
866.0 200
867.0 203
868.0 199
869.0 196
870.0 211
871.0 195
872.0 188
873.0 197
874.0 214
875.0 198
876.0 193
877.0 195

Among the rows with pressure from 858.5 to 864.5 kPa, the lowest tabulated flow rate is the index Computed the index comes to 193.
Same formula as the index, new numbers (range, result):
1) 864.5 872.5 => 188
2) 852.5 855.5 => 199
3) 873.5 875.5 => 198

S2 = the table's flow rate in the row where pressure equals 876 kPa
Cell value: 193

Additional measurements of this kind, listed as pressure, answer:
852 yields 198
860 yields 197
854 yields 215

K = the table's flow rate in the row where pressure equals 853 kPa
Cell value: 199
